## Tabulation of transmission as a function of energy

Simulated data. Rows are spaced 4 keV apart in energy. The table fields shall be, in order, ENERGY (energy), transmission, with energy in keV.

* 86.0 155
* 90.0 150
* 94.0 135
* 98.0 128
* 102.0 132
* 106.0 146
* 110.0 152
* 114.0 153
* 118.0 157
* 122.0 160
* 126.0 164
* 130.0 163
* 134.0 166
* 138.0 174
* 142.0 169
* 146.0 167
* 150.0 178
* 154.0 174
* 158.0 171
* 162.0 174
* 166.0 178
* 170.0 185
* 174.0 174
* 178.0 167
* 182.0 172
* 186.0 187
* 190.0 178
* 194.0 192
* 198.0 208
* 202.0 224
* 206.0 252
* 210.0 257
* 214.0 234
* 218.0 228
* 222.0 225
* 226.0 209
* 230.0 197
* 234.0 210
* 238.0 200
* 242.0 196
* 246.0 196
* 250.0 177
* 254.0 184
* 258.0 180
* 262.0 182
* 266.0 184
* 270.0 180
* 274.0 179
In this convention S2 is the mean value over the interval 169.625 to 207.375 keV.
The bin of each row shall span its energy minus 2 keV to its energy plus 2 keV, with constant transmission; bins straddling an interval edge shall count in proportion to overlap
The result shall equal 193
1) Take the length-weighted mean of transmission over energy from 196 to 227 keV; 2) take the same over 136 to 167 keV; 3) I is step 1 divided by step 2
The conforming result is 1.33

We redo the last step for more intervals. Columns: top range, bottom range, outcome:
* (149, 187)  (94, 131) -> 1.18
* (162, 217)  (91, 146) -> 1.30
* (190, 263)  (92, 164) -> 1.31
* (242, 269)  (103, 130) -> 1.19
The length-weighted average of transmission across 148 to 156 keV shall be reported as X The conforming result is 176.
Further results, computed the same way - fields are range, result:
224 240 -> 204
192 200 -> 200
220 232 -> 210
